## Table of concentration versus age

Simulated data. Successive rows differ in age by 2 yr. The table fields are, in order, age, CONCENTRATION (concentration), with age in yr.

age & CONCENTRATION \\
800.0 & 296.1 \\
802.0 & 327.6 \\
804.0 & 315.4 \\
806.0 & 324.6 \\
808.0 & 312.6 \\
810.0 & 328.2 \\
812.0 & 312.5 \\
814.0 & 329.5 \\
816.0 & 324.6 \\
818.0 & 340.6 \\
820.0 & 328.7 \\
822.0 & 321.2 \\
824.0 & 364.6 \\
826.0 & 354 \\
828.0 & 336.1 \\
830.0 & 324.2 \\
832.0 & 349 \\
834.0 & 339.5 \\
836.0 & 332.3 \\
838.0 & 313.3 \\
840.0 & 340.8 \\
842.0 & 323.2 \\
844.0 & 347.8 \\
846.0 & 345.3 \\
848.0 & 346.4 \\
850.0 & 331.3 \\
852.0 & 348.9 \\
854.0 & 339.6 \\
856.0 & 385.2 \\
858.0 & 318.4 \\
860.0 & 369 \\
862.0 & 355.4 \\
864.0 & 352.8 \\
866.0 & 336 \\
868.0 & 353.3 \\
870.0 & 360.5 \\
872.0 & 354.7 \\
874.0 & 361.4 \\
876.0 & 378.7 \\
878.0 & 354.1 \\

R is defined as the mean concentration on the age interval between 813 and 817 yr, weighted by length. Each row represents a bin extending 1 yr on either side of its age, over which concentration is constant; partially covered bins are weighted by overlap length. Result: 327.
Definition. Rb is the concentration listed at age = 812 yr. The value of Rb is 312.5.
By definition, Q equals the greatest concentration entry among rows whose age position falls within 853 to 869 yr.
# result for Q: 385.2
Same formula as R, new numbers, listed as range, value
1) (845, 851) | 341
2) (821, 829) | 344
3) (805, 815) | 321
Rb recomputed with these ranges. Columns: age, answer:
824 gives 364.6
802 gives 327.6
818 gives 340.6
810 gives 328.2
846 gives 345.3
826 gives 354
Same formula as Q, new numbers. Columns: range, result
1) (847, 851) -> 346.4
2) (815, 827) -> 364.6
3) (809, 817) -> 329.5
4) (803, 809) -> 324.6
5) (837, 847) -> 347.8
